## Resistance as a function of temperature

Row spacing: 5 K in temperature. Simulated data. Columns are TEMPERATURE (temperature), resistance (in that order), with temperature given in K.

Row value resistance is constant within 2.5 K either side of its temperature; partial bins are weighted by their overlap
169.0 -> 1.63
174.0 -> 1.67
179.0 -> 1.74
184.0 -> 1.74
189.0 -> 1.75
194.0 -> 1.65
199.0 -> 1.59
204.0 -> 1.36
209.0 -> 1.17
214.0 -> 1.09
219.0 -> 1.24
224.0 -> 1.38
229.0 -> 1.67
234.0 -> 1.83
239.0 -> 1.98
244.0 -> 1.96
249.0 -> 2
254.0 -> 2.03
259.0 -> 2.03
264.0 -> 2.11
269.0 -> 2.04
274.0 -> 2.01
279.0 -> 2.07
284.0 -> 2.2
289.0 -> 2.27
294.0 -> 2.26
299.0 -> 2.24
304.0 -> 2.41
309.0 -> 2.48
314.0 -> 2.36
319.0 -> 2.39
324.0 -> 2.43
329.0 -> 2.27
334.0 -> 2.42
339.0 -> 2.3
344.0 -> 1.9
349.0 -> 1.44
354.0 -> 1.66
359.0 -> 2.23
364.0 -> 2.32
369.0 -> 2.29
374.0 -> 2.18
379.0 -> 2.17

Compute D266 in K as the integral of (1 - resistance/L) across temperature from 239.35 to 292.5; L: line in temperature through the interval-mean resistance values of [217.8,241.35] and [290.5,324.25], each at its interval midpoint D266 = -2.74 K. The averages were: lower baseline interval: 1.64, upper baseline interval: 2.36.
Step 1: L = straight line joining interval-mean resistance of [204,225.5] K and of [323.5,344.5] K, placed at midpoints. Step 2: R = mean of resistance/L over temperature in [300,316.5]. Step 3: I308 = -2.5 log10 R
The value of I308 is -0.17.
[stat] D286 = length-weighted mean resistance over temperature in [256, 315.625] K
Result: 2.2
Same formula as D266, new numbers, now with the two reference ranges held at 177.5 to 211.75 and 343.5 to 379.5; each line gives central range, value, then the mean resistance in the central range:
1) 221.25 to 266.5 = -4.9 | 1.88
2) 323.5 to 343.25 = -3.7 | 2.31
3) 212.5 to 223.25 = 2.8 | 1.21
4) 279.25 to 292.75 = -2.9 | 2.21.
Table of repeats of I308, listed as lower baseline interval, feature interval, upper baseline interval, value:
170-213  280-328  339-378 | -0.23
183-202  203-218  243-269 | 0.43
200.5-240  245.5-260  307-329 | -0.14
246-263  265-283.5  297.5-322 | 0.05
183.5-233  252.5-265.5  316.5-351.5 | -0.18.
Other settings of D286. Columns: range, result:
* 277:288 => 2.16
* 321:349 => 2.19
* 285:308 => 2.3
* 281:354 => 2.22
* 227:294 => 2.03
